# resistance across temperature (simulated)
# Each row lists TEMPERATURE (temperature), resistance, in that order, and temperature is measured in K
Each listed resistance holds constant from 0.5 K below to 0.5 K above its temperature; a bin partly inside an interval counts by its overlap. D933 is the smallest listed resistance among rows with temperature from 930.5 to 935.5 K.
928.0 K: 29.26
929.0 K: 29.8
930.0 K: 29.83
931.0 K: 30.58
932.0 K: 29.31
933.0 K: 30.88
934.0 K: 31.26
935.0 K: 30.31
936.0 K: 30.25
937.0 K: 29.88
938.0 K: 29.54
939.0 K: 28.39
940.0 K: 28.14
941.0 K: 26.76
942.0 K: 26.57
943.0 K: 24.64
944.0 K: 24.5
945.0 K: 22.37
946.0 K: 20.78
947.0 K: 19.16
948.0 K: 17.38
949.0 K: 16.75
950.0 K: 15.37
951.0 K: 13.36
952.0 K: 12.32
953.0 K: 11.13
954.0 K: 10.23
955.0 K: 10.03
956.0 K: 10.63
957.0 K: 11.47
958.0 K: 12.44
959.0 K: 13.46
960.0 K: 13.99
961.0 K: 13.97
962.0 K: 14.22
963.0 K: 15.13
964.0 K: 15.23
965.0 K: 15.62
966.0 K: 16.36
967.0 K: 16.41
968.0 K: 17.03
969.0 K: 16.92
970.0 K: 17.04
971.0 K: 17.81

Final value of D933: 29.31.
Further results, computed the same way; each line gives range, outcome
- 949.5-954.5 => 10.23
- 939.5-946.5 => 20.78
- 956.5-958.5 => 11.47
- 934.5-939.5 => 28.39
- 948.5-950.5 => 15.37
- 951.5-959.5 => 10.03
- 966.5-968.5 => 16.41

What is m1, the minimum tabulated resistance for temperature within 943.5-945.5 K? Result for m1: 22.37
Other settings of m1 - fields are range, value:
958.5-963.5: 13.46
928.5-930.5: 29.8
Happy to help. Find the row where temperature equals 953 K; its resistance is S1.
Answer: 11.13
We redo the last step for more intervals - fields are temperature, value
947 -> 19.16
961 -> 13.97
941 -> 26.76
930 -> 29.83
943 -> 24.64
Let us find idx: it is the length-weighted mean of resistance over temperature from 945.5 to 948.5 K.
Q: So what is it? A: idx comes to 19.1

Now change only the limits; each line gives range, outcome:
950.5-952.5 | 12.8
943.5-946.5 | 22.6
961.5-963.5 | 14.7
